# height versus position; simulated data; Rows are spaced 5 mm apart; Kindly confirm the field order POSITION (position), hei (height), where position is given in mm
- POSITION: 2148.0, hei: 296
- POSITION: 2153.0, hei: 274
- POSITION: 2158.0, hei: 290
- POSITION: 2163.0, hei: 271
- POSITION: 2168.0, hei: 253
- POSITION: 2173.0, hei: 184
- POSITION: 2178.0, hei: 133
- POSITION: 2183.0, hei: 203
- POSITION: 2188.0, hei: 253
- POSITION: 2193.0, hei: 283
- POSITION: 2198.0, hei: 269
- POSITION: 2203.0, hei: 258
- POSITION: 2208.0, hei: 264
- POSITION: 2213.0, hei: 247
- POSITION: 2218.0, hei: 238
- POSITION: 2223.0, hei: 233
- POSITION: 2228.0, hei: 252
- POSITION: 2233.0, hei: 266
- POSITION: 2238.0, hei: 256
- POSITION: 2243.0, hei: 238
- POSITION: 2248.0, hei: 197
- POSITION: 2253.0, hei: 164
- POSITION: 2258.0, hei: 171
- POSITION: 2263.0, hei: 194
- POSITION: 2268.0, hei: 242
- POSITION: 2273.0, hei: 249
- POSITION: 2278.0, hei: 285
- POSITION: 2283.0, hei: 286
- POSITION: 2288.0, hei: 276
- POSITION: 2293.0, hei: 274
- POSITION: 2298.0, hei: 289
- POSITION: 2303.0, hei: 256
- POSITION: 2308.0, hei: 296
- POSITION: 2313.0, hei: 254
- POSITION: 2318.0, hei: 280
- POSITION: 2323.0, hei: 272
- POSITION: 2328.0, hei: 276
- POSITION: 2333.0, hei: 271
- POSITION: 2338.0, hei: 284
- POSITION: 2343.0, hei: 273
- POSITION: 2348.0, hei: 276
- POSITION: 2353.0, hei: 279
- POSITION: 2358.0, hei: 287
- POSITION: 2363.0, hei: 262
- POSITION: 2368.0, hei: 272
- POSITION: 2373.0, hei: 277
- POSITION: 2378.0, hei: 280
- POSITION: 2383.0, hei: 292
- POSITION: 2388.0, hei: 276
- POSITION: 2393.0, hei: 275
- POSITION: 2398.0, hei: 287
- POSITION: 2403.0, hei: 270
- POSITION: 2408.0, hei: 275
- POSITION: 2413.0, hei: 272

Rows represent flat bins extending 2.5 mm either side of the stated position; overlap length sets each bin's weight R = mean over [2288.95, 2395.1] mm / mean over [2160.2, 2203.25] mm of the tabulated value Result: 1.18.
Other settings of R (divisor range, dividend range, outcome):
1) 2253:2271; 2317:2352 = 1.39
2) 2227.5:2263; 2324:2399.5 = 1.28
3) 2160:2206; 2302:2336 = 1.16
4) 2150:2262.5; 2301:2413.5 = 1.17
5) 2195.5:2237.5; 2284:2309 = 1.10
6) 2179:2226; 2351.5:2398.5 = 1.13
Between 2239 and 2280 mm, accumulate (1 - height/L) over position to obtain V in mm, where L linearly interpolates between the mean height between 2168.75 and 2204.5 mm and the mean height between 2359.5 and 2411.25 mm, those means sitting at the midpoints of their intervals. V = 4.5 mm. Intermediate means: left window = 227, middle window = 218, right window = 277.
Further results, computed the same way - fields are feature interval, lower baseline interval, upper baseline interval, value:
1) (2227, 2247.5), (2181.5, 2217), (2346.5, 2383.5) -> 1.0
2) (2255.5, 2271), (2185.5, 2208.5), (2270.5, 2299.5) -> 3.9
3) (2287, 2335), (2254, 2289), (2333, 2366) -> -3.2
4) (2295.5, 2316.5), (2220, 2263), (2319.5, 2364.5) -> -1.5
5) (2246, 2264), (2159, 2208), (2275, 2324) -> 5.6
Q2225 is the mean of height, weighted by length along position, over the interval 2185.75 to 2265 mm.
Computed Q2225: 237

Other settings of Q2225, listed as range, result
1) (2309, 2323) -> 271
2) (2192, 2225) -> 255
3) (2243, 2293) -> 232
